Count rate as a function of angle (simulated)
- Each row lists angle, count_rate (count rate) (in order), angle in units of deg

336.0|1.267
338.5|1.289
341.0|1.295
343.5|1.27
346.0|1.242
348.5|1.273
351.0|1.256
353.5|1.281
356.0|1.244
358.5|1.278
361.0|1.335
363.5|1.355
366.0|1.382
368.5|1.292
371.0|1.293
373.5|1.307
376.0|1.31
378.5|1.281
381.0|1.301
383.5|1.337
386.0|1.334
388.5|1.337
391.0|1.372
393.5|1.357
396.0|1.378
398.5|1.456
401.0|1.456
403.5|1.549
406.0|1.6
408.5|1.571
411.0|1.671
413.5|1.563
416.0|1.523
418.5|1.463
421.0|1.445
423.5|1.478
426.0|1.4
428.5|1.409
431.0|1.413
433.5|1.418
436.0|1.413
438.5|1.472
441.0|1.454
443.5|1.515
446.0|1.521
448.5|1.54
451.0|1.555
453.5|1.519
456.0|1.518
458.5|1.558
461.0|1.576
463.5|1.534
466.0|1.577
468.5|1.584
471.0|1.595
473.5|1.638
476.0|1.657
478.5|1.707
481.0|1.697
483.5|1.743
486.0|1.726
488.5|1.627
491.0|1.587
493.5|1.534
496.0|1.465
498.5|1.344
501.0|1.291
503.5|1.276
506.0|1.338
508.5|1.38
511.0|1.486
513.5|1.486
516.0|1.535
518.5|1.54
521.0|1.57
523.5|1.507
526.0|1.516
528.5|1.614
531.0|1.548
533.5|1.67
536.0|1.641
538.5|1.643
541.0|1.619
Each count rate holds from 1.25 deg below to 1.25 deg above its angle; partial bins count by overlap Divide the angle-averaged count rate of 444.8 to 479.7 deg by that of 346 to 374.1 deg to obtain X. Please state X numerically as 1.2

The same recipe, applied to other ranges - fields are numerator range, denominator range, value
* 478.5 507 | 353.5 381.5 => 1.17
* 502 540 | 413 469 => 1.01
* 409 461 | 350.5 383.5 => 1.15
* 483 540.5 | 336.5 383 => 1.18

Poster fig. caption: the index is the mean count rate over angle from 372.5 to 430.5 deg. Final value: 1.43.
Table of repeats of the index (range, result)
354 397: 1.32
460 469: 1.57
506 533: 1.51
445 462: 1.54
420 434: 1.43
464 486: 1.65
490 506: 1.41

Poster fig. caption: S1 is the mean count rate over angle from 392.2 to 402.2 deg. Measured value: 1.41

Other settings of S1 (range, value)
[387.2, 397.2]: 1.36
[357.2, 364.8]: 1.32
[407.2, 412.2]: 1.62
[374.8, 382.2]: 1.3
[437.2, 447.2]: 1.49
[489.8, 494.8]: 1.56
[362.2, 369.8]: 1.34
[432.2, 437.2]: 1.42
